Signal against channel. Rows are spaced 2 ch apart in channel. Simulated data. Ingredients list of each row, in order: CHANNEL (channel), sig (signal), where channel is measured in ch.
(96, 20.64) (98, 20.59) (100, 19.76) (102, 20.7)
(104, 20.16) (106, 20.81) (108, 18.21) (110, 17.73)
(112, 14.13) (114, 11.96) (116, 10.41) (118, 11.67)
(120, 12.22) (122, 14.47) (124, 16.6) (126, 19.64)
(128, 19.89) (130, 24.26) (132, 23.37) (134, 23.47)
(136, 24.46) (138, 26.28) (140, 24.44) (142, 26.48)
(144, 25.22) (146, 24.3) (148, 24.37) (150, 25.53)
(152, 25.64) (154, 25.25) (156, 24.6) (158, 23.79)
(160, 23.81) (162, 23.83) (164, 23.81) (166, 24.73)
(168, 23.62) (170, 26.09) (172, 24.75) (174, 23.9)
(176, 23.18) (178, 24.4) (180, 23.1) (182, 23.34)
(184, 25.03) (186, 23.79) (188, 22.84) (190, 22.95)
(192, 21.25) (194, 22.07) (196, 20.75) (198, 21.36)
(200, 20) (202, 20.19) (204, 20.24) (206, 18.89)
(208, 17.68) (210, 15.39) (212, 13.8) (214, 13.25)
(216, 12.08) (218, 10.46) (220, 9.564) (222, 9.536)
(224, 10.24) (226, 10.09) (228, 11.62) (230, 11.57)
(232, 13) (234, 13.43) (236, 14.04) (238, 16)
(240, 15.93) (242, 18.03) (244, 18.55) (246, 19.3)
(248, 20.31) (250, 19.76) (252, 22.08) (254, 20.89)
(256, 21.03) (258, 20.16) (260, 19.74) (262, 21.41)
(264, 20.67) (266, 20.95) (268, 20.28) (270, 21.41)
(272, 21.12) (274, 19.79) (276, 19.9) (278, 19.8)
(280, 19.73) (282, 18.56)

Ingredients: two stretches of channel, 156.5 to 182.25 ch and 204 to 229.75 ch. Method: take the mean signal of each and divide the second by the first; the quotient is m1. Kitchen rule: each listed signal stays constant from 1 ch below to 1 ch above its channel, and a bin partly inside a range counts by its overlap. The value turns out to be 0.54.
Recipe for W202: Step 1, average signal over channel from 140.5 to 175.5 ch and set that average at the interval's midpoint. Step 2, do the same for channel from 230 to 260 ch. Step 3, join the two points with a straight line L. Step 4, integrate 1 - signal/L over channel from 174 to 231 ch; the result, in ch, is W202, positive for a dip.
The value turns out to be 9.5 ch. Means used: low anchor 24.7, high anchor 17.9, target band 17.9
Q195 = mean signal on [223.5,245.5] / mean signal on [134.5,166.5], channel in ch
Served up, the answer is 0.6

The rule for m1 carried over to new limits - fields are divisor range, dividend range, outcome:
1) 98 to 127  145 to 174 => 1.49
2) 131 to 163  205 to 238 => 0.52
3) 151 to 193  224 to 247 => 0.60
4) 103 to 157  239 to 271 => 0.97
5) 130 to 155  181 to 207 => 0.87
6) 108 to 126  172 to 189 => 1.67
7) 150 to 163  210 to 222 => 0.49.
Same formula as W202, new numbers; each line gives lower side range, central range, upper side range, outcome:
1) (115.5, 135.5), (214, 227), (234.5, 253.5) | 5.4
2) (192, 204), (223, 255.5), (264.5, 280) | 7.2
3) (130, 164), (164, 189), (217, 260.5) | -2.7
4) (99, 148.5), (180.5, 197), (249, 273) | -2.1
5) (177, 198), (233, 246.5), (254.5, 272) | 3.2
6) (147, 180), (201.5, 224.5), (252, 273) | 8.6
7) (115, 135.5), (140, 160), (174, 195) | -4.9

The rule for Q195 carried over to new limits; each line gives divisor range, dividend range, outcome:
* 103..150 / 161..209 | 1.14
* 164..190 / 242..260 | 0.84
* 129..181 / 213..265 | 0.65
